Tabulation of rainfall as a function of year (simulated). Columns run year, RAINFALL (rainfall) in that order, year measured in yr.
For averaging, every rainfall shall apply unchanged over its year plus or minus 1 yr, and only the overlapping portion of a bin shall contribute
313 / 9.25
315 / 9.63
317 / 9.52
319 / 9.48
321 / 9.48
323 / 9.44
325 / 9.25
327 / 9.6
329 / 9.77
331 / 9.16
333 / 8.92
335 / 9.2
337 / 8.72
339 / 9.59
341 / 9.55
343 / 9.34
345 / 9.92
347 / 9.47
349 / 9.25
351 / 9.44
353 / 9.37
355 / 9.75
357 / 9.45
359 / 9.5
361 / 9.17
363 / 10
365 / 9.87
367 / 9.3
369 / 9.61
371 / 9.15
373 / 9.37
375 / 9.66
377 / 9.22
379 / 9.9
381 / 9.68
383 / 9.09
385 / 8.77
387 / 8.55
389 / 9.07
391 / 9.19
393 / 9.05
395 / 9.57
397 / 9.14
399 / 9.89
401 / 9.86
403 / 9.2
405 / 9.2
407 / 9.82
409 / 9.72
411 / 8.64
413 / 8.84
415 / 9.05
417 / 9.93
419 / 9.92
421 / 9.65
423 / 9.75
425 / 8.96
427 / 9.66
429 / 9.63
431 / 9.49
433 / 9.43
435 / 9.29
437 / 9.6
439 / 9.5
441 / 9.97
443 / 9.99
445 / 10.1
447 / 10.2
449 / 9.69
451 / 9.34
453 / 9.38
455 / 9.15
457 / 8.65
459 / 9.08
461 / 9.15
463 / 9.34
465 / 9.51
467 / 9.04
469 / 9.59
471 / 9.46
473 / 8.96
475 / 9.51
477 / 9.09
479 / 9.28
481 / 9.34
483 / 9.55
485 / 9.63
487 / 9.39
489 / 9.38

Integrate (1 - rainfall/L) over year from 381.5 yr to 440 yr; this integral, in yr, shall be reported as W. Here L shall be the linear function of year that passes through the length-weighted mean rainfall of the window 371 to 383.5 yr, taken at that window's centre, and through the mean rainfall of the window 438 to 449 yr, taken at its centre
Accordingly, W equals 2.1 yr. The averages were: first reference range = 9.48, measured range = 9.36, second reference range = 9.93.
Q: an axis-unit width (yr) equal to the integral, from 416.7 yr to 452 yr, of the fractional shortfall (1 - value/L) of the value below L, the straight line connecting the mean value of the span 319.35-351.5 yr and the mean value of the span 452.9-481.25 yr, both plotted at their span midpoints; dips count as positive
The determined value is -1.5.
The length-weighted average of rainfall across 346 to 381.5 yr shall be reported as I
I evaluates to 9.51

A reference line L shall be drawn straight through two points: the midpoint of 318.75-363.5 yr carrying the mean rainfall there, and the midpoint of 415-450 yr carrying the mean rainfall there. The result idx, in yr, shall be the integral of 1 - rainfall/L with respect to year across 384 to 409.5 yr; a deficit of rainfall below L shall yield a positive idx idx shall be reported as 0.7 yr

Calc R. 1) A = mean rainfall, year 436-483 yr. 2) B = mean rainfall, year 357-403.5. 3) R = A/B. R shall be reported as 1.01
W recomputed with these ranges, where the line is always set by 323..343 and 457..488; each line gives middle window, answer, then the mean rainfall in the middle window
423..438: -0.2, 9.46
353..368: -0.4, 9.56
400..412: -0.1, 9.41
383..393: 0.4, 8.93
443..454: -0.5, 9.76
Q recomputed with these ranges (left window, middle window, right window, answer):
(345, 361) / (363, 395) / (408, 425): 0.40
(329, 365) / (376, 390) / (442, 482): 0.34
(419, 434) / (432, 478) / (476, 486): 0.09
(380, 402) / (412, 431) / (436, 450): 0.25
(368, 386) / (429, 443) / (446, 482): -0.37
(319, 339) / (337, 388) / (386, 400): -0.93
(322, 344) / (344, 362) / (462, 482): -0.31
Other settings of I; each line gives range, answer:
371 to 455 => 9.46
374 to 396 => 9.25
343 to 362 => 9.47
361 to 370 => 9.64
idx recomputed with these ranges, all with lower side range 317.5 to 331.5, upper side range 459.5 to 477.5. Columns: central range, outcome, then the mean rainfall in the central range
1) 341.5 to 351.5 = -0.1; 9.49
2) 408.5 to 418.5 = 0.1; 9.25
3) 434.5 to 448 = -0.7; 9.83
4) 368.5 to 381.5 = -0.1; 9.5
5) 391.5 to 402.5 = -0.1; 9.47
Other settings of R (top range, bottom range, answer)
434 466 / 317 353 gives 1.01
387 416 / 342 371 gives 0.97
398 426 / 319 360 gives 1.01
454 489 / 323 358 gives 0.99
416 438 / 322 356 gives 1.02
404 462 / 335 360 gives 1.00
